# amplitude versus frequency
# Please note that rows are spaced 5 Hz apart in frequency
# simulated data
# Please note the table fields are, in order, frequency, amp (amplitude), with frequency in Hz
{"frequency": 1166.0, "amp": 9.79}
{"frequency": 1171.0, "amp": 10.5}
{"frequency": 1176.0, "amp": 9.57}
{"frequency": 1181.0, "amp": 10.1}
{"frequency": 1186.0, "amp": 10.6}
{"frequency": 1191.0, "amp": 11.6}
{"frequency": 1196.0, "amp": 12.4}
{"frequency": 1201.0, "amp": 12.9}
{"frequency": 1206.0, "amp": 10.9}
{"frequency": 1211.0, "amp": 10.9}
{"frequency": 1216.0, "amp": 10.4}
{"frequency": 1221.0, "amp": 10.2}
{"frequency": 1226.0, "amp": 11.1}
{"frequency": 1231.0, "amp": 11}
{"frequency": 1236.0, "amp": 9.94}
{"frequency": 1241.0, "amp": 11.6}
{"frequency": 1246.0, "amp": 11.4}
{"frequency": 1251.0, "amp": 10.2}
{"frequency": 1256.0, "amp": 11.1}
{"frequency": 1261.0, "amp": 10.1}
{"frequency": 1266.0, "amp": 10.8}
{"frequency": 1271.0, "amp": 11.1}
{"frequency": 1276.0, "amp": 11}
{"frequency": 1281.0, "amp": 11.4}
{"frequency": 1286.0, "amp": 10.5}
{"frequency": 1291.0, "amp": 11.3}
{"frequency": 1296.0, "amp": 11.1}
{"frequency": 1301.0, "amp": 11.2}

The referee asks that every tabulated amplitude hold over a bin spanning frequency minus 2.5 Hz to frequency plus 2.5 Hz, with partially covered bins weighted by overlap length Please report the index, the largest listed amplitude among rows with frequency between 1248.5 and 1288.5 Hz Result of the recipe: 11.4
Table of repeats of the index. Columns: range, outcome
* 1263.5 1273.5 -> 11.1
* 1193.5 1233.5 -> 12.9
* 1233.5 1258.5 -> 11.6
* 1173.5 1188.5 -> 10.6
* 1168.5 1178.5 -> 10.5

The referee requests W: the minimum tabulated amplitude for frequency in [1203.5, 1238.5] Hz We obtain 9.94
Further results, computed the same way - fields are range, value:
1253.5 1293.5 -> 10.1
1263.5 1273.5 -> 10.8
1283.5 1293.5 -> 10.5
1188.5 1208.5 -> 10.9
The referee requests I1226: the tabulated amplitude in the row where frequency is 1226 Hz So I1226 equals 11.1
